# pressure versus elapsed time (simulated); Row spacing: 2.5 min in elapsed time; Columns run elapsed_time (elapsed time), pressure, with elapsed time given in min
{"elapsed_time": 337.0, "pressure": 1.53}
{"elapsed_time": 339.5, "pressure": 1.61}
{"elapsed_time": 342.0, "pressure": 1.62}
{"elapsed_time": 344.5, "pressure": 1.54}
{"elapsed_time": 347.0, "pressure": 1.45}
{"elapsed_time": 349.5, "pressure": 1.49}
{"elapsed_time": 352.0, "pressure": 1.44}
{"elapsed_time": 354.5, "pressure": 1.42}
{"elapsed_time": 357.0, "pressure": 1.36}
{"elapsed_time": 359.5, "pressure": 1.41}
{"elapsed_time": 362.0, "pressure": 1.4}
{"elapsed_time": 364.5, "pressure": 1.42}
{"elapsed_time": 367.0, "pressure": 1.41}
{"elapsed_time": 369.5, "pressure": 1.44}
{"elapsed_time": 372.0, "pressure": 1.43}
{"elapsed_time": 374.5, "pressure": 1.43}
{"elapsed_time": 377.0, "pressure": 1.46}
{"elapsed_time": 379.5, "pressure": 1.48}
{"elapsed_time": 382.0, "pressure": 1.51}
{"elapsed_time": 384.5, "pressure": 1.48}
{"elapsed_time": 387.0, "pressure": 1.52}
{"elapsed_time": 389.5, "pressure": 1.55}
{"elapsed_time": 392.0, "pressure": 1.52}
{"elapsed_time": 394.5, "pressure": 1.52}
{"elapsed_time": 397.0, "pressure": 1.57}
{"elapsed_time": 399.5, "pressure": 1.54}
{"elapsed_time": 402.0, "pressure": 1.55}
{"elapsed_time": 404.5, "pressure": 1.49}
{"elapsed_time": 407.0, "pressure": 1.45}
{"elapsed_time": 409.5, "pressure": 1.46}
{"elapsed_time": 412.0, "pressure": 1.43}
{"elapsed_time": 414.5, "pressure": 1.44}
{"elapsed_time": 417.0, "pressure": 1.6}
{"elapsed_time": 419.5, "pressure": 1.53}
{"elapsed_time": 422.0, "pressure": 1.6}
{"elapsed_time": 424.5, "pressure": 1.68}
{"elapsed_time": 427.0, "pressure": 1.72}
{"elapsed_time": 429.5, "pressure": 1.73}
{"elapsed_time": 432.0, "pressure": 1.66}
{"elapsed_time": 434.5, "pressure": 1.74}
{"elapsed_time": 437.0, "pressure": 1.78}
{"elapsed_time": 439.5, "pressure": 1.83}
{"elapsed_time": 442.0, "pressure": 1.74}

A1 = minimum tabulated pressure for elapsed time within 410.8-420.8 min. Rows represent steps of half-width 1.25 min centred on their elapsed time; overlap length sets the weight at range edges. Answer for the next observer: 1.43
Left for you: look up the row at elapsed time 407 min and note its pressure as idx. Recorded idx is 1.45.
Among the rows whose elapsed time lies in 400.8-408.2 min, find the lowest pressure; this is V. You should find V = 1.45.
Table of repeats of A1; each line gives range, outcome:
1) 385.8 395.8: 1.52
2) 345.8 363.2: 1.36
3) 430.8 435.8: 1.66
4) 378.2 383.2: 1.48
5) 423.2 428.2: 1.68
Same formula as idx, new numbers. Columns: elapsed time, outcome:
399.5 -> 1.54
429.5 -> 1.73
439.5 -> 1.83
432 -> 1.66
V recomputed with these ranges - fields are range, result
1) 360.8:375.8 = 1.4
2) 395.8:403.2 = 1.54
